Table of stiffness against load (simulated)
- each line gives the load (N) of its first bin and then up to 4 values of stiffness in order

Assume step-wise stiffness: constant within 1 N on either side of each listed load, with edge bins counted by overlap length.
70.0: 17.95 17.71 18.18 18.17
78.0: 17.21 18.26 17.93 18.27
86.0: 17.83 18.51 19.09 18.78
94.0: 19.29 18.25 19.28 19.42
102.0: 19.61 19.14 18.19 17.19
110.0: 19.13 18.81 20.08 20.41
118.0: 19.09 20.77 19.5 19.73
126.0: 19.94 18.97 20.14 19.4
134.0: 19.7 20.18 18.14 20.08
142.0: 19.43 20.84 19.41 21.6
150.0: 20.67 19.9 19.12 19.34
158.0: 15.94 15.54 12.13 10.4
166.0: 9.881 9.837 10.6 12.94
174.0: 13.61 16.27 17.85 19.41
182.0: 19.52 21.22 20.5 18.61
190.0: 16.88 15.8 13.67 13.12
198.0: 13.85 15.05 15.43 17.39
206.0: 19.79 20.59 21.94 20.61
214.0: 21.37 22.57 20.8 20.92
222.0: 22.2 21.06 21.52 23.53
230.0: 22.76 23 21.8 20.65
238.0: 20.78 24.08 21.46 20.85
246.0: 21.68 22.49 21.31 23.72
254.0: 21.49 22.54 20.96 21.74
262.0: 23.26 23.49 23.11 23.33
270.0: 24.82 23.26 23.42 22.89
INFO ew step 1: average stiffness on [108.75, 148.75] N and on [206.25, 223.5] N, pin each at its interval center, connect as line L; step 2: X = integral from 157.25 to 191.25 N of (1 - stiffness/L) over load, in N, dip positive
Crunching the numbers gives 8.6 N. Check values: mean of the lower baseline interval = 19.7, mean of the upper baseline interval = 21.3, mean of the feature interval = 15.4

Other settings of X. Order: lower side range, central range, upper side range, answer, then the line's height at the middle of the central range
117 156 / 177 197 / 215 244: 3.1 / 20.9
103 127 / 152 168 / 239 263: 4.4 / 20.3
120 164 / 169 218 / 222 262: 7.2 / 20.5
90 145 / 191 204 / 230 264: 3.9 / 21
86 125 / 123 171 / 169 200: 0.4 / 17.6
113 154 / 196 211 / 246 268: 2.8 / 21.3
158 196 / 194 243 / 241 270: -2.8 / 19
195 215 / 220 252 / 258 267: -2.4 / 20.5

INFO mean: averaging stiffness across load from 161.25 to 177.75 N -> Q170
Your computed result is 12.2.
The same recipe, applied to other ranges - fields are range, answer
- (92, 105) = 19.1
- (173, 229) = 18.8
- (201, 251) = 21.2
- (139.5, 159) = 19.6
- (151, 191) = 16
